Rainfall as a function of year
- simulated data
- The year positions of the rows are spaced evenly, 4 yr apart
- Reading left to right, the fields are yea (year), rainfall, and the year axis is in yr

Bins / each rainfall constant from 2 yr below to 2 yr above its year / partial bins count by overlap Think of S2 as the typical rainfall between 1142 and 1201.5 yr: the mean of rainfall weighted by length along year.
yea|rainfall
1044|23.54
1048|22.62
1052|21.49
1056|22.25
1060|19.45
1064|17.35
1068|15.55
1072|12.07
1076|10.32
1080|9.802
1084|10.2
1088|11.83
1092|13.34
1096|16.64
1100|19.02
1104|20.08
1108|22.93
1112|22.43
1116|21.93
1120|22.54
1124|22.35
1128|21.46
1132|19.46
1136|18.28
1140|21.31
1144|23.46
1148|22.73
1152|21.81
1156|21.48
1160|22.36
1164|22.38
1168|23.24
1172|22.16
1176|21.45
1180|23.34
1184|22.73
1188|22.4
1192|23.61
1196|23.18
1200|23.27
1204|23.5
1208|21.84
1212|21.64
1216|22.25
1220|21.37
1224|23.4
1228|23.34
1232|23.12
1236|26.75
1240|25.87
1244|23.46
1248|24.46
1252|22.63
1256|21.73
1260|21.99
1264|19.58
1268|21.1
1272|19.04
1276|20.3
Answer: 22.6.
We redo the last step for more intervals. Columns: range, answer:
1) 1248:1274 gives 21.3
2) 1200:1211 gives 22.7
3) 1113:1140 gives 21.1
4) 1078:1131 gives 18.1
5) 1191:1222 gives 22.5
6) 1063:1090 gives 12.3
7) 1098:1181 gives 21.7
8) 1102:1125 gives 22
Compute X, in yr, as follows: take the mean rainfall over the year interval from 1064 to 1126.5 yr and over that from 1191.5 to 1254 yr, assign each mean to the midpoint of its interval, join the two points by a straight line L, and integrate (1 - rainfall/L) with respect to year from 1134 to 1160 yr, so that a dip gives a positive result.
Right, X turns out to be -2.8 yr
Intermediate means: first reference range 16.8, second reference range 23.3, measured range 21.6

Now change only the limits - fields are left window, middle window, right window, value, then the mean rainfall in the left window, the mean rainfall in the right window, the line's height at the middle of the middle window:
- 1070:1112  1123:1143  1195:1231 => -3.42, 15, 22.6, 17.6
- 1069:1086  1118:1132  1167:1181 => -4.38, 10.9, 22.4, 16.6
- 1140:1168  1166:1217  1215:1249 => 0.84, 22.4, 23.8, 23.1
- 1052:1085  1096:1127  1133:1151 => -4.09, 15.2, 21.4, 18.8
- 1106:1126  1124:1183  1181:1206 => 2.48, 22.4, 23.1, 22.8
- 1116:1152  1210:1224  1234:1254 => 1.10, 21.5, 24.6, 23.9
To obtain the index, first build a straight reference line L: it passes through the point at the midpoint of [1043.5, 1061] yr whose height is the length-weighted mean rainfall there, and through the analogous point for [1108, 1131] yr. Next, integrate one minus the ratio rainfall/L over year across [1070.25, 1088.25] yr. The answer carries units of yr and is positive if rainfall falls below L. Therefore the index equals 9.2 yr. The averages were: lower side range 21.9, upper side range 22.1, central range 10.7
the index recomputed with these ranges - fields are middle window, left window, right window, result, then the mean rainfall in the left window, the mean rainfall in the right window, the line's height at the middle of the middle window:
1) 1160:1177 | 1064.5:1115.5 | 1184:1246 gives -1.64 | 15.6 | 23.2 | 20.4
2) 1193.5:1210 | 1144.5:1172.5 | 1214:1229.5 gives -0.34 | 22.4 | 22.6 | 22.5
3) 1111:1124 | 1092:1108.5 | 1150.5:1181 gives -1.82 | 18.6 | 22.3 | 19.6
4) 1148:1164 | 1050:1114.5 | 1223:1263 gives -1.82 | 16.6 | 23.6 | 19.8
